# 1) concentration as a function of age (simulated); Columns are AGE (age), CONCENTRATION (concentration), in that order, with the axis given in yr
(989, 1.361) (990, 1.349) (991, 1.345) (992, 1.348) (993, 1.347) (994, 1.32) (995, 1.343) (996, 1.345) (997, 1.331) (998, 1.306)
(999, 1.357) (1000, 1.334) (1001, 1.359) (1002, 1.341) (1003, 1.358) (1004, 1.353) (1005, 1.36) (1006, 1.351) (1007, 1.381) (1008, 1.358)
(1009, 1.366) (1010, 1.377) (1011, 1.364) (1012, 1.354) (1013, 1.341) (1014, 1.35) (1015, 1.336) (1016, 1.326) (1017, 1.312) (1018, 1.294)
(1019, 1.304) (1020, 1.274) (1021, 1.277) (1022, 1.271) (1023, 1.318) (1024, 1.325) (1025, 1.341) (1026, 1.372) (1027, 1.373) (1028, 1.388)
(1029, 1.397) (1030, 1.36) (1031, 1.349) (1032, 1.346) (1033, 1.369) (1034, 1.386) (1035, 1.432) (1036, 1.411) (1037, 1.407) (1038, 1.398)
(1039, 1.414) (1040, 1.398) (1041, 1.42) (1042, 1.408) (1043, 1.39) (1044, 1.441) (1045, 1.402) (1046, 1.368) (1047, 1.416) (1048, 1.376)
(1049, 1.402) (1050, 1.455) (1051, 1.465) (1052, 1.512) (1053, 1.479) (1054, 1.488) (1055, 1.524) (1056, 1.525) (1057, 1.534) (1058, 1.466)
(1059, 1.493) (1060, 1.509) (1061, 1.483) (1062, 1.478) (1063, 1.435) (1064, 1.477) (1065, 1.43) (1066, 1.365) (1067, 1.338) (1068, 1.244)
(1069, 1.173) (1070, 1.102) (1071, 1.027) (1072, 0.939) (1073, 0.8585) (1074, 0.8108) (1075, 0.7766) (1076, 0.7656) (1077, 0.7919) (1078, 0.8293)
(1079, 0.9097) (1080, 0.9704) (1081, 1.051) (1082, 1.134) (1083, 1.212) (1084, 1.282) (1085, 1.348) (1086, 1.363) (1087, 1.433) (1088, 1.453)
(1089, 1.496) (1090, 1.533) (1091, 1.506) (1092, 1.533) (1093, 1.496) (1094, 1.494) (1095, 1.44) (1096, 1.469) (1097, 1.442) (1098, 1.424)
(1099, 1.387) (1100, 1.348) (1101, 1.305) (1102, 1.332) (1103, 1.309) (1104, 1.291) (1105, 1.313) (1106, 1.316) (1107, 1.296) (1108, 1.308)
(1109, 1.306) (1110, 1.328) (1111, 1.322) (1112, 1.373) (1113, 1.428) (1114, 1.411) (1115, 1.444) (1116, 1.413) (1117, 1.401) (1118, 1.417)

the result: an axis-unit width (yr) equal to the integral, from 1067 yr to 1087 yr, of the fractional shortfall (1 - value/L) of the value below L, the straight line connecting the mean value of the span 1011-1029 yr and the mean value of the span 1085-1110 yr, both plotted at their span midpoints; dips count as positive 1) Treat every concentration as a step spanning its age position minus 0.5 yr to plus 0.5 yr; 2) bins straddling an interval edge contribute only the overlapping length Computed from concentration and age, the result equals 4.8 yr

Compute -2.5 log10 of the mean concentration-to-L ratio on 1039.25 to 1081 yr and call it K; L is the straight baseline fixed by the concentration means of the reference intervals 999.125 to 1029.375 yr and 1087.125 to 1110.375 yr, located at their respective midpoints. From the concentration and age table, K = 0.07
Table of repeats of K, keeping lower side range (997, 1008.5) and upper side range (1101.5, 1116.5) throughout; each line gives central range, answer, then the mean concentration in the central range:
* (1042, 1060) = -0.08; 1.46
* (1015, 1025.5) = 0.04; 1.31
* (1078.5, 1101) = 0.00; 1.35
